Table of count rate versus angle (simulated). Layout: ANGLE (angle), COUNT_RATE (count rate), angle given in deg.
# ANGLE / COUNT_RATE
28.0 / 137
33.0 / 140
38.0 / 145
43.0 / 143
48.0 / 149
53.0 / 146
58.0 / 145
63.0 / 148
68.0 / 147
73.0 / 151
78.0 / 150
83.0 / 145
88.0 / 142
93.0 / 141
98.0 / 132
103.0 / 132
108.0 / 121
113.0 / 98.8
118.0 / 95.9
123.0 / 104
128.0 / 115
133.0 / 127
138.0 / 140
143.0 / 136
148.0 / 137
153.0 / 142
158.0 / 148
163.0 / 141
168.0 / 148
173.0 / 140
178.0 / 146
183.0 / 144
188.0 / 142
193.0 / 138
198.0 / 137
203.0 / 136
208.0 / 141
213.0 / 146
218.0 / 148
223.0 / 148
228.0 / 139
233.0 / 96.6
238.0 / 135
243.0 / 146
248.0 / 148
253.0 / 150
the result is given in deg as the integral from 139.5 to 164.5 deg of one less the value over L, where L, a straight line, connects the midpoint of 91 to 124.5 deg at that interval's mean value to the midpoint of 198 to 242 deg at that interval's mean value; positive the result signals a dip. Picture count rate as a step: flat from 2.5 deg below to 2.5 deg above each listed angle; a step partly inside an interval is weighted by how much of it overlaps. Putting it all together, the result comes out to -3.09 deg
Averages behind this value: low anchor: 118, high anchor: 137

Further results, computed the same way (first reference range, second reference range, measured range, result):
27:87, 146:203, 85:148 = 8.46 deg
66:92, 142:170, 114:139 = 5.20 deg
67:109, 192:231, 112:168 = 5.26 deg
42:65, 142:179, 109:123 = 4.18 deg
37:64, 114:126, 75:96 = -3.65 deg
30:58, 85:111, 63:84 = -1.54 deg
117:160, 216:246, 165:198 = -2.77 deg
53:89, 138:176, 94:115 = 3.19 deg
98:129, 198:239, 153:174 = -3.46 deg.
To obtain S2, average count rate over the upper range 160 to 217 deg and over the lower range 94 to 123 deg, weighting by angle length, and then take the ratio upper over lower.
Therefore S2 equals 1.2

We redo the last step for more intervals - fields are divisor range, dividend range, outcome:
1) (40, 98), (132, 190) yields 0.97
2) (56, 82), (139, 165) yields 0.95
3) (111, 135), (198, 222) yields 1.32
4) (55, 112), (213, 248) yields 0.98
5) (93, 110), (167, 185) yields 1.11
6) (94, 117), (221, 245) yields 1.10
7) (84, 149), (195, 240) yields 1.09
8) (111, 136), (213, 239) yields 1.23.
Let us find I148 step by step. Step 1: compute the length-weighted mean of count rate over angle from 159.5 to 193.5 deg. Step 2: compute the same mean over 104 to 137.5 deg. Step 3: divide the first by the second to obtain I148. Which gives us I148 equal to 1.3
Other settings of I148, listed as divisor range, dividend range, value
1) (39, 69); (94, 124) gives 0.79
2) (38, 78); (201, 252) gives 0.94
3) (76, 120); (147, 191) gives 1.11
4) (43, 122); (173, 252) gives 1.03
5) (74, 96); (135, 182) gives 0.98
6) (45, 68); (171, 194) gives 0.97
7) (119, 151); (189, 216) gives 1.12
